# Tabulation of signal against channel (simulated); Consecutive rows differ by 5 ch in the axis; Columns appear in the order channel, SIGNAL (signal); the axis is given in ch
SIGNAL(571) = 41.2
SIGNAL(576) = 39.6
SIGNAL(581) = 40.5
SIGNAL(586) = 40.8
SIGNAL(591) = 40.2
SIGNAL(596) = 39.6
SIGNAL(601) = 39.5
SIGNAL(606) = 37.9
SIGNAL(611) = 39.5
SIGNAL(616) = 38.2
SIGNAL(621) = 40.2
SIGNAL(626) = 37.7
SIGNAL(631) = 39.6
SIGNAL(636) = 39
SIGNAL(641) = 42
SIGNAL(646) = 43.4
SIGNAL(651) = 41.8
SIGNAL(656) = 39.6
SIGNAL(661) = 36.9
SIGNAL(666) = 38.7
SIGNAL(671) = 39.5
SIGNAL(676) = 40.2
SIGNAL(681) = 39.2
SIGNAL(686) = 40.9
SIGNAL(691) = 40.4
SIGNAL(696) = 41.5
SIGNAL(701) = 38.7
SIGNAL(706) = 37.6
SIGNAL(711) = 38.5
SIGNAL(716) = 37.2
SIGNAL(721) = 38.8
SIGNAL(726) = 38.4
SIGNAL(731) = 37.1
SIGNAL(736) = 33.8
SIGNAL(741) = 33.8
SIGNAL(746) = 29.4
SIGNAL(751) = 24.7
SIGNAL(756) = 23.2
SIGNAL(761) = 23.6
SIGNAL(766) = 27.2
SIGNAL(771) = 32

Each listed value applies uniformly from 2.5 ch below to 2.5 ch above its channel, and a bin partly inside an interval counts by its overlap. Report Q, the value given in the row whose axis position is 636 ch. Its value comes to 39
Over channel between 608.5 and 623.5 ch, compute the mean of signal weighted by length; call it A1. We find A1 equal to 39.3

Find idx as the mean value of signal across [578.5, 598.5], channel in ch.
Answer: 40.3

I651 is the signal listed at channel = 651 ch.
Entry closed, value 41.8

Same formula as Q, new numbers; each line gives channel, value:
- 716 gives 37.2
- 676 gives 40.2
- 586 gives 40.8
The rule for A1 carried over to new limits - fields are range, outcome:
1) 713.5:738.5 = 37.1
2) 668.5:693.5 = 40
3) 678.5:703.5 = 40.1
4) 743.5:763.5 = 25.2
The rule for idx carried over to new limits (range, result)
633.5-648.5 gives 41.5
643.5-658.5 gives 41.6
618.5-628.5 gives 39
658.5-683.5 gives 38.9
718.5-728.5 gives 38.6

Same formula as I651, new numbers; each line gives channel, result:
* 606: 37.9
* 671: 39.5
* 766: 27.2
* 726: 38.4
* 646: 43.4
